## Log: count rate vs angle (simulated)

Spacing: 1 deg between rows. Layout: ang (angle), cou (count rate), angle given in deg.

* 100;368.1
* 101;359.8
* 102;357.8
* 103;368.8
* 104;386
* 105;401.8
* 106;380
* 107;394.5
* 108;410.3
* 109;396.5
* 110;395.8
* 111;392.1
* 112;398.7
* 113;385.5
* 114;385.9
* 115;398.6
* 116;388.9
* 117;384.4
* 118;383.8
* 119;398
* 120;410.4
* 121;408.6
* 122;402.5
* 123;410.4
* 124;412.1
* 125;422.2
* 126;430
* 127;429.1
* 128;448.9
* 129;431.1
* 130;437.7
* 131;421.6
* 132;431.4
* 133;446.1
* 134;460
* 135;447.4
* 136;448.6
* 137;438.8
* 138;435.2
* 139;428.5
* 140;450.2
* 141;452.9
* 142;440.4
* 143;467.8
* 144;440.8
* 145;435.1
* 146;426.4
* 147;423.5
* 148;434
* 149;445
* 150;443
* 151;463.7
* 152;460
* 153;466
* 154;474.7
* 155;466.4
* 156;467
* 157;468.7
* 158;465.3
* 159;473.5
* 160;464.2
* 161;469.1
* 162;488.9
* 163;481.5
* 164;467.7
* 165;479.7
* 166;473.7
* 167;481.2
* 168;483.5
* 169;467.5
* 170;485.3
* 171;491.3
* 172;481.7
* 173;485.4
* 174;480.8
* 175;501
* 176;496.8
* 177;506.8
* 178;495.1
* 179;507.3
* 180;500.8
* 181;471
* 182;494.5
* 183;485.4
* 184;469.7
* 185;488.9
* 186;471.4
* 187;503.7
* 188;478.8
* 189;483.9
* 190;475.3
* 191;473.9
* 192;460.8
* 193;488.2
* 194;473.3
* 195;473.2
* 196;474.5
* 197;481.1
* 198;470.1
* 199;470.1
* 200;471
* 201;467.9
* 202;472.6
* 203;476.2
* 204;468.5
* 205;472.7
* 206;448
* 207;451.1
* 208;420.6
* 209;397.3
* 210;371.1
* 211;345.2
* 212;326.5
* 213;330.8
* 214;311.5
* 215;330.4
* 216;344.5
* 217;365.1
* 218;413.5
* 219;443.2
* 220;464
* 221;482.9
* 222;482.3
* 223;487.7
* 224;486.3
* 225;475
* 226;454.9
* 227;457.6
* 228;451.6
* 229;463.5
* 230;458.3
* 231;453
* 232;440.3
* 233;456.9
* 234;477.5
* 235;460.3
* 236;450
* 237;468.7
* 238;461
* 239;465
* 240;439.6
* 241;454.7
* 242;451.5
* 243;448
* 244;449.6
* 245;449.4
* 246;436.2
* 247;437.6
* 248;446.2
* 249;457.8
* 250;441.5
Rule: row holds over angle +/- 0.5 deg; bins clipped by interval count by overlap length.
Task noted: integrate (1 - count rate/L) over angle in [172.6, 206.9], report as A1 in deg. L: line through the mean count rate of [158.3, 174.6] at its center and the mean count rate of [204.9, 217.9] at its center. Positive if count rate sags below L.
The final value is -4.5 deg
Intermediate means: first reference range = 478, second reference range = 376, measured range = 480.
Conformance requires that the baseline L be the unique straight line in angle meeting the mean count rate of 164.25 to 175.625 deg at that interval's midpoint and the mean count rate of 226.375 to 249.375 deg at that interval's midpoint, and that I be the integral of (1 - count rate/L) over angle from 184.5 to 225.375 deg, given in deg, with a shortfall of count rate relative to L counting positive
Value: 2.2 deg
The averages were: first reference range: 483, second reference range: 454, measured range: 443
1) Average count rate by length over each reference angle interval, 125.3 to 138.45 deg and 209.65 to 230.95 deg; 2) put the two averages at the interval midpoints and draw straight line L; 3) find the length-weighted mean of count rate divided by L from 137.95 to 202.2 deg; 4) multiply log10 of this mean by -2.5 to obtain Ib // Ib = -0.10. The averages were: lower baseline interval 439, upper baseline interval 418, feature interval 471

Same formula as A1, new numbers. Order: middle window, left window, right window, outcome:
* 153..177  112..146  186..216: -2.6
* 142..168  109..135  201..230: -2.7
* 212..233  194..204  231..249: 1.5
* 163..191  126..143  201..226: -3.6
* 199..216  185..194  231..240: 2.2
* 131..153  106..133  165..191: -0.3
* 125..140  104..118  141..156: -0.4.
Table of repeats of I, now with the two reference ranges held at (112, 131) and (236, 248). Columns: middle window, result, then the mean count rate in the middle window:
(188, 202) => -1.3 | 474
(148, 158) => -1.0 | 460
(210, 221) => 1.7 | 373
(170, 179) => -1.4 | 493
